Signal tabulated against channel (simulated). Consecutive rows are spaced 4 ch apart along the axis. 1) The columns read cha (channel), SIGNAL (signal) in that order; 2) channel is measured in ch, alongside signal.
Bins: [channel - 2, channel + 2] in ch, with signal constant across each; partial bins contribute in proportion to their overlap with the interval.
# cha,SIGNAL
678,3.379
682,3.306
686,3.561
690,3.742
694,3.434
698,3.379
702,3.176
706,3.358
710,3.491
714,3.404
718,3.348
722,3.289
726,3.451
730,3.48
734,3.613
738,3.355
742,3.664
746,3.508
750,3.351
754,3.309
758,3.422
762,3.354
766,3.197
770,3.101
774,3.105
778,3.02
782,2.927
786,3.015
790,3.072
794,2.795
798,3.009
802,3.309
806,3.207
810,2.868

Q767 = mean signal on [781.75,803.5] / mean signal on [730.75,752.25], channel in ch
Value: 0.9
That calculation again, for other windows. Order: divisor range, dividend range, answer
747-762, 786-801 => 0.89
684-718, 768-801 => 0.88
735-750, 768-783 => 0.87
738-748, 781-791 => 0.85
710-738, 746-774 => 0.96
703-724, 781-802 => 0.89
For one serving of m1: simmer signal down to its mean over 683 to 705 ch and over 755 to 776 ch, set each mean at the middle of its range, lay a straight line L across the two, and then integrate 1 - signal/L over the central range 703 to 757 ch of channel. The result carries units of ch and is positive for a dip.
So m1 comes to -1.4 ch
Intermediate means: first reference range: 3.45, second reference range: 3.24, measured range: 3.43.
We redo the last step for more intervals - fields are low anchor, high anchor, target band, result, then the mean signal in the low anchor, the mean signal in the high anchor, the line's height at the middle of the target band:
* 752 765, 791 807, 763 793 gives 1.42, 3.35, 3.07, 3.22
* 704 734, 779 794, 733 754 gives -1.40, 3.42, 2.98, 3.26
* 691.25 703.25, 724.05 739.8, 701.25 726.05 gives 0.41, 3.37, 3.48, 3.42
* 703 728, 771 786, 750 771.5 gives -1.12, 3.38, 3.02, 3.12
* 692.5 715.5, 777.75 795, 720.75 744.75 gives -1.87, 3.37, 2.97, 3.23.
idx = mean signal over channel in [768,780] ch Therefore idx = 3.08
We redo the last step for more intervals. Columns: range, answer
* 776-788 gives 2.99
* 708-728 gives 3.4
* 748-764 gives 3.36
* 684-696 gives 3.58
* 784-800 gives 2.97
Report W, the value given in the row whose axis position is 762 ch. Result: 3.354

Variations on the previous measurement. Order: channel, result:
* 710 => 3.491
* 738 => 3.355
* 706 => 3.358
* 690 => 3.742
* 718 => 3.348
